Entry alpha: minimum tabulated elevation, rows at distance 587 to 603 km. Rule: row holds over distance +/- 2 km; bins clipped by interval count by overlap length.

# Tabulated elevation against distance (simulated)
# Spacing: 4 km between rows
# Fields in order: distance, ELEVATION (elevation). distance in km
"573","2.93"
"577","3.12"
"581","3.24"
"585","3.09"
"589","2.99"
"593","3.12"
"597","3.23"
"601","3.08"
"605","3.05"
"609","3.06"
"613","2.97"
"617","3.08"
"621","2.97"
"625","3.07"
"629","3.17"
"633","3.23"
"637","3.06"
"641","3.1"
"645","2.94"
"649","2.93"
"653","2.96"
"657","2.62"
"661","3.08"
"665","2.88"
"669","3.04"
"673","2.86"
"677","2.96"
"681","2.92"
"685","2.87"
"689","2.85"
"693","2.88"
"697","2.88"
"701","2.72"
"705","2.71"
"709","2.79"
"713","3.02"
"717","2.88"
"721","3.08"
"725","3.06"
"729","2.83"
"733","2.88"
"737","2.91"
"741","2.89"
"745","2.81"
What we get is 2.99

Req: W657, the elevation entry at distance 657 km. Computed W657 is 2.62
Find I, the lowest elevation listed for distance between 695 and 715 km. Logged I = 2.71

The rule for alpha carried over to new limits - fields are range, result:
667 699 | 2.85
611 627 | 2.97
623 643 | 3.06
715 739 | 2.83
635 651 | 2.93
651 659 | 2.62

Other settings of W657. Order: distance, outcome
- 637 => 3.06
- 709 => 2.79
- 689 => 2.85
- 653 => 2.96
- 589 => 2.99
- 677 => 2.96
